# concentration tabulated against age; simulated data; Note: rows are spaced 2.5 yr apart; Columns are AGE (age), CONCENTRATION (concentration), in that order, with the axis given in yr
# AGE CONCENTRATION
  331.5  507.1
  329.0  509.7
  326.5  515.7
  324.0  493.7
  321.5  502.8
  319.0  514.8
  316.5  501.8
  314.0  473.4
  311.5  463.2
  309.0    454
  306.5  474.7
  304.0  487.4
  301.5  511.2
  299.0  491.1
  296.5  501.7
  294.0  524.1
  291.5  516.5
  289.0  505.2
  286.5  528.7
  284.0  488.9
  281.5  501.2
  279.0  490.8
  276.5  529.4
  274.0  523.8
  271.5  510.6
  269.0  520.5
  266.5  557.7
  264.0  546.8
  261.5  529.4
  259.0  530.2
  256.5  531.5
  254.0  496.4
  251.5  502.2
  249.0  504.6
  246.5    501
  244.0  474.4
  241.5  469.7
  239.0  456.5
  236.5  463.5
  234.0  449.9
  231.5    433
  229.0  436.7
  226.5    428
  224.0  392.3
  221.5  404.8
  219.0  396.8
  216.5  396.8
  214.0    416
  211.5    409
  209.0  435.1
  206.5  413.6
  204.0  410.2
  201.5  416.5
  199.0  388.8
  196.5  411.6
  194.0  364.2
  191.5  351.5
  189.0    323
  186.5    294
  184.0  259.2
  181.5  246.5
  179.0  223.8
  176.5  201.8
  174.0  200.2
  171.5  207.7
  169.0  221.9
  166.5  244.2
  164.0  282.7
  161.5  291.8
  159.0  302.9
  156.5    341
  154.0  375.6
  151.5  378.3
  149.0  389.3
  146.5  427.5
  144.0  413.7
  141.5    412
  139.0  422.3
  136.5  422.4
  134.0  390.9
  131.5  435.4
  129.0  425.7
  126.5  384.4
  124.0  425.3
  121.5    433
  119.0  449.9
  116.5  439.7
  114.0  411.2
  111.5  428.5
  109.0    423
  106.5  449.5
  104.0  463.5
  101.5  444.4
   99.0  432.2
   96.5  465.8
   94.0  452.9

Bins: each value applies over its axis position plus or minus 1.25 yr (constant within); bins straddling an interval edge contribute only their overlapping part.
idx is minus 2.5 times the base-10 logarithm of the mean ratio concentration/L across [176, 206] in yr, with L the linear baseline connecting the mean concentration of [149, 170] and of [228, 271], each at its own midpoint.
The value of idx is 0.15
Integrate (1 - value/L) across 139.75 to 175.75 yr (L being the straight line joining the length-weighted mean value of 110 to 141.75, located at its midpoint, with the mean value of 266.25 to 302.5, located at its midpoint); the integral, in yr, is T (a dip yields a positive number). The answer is 9.7 yr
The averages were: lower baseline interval 422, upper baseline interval 512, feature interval 320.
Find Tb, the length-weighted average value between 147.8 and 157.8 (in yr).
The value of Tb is 371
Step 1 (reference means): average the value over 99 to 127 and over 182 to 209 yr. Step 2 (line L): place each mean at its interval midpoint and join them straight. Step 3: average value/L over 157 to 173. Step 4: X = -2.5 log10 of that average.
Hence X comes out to 0.43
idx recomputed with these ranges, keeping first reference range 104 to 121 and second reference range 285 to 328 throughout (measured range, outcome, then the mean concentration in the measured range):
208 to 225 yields 0.154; 407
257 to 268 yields -0.119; 540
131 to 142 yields 0.070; 416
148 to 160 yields 0.246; 358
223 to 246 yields 0.065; 447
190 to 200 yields 0.220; 377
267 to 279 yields -0.072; 520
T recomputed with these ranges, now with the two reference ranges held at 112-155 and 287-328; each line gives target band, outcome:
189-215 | 2.9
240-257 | -1.0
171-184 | 6.4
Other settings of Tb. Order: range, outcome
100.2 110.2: 445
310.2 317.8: 480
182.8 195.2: 318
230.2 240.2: 451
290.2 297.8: 514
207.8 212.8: 422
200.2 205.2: 413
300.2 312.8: 478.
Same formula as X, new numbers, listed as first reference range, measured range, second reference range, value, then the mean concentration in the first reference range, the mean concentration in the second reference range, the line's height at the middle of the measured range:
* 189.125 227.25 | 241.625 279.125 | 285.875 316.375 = -0.142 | 400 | 494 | 453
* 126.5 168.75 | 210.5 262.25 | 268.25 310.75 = -0.010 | 369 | 503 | 453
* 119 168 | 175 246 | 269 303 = 0.153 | 380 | 510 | 441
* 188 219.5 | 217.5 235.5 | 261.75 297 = 0.031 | 395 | 518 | 432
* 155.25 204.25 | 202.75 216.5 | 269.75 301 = -0.164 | 297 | 510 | 357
